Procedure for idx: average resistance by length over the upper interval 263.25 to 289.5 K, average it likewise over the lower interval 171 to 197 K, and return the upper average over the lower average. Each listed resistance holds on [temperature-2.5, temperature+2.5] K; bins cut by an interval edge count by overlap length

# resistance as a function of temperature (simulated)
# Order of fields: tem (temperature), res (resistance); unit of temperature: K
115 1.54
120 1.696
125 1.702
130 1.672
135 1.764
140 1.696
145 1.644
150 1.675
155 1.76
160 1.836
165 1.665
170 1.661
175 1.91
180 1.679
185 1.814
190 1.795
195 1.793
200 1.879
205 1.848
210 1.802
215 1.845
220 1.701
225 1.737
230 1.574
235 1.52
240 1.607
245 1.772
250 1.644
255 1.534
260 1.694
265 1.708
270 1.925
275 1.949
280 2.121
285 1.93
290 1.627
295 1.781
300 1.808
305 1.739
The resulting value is 1.1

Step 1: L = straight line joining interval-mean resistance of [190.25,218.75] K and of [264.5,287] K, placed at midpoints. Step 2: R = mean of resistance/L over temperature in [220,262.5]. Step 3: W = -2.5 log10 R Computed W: 0.153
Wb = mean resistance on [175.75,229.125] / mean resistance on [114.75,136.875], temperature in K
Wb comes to 1.06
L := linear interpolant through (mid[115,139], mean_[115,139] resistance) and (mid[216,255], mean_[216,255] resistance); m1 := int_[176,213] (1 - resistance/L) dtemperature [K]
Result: -3.1 K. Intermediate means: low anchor 1.69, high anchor 1.65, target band 1.81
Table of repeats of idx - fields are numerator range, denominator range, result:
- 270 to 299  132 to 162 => 1.09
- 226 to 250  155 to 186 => 0.93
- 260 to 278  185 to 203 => 1.01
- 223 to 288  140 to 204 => 0.99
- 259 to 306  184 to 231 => 1.03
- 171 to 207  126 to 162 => 1.05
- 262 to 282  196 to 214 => 1.04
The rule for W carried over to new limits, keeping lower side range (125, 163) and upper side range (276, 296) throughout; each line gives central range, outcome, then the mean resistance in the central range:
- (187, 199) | -0.02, 1.81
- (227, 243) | 0.15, 1.58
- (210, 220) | 0.00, 1.8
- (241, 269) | 0.10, 1.68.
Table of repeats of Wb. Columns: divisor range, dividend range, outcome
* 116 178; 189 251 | 1.01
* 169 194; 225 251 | 0.92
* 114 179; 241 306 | 1.04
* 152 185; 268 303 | 1.07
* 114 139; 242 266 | 0.99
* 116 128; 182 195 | 1.07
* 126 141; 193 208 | 1.08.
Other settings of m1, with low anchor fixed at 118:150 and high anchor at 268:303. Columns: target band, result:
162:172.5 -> 0.38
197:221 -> -0.52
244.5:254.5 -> 0.93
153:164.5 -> -0.35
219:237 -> 1.75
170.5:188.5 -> -0.38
